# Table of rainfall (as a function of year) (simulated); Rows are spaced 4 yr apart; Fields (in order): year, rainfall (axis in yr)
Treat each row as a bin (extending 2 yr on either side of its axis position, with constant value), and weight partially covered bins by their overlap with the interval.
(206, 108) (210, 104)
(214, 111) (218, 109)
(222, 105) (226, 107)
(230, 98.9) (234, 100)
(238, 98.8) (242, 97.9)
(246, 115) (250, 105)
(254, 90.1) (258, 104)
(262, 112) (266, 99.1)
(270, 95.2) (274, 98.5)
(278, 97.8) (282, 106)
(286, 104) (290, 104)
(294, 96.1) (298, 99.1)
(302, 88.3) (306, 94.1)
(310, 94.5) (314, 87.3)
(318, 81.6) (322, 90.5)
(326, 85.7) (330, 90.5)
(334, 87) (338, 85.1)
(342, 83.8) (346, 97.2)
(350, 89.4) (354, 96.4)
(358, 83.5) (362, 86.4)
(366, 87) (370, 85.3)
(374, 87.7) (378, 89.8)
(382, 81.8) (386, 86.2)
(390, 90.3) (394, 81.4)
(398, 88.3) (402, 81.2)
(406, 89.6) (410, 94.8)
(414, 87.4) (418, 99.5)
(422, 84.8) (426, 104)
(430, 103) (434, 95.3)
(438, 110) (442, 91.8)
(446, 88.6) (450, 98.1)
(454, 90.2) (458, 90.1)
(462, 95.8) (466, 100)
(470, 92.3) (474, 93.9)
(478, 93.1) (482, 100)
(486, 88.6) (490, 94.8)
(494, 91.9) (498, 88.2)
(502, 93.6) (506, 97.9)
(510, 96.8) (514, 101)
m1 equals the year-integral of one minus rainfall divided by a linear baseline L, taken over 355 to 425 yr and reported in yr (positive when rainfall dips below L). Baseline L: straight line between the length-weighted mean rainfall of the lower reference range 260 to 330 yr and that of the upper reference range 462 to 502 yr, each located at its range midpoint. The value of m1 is 5.2 yr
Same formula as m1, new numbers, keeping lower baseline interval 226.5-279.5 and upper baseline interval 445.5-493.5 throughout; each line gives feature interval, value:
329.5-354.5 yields 2.2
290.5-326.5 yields 2.8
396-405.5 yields 1.1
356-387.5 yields 3.6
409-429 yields 0.2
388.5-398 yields 1.0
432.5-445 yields -0.5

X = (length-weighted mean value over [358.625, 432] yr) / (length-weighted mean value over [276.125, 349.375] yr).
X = 1.0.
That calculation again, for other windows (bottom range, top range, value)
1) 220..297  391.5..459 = 0.91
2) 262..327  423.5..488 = 1.00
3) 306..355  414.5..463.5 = 1.07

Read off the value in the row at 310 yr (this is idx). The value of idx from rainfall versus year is 94.5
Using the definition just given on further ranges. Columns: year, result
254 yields 90.1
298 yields 99.1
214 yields 111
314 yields 87.3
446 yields 88.6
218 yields 109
